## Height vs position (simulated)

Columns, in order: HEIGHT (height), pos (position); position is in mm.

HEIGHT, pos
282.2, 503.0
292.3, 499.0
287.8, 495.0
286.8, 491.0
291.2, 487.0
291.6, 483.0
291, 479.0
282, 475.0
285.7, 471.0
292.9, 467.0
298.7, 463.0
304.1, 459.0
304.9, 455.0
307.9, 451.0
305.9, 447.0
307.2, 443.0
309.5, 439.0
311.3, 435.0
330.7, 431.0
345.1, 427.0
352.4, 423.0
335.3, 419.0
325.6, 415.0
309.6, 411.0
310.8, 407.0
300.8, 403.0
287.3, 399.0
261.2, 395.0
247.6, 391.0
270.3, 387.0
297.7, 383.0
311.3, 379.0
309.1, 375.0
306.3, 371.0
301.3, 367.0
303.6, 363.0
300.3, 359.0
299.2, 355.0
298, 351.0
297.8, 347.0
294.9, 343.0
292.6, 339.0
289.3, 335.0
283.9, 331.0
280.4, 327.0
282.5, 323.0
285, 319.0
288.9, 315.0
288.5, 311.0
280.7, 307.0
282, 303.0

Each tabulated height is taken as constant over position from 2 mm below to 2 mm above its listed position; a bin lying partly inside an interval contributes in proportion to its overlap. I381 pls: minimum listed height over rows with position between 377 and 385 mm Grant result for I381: 297.7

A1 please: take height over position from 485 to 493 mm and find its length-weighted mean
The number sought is 289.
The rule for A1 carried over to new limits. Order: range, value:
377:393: 282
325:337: 285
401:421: 316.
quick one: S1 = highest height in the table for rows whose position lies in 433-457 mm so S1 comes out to 311.3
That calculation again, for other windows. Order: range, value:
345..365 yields 303.6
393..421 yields 335.3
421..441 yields 352.4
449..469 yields 307.9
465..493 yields 292.9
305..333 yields 288.9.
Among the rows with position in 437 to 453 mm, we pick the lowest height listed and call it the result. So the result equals 305.9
